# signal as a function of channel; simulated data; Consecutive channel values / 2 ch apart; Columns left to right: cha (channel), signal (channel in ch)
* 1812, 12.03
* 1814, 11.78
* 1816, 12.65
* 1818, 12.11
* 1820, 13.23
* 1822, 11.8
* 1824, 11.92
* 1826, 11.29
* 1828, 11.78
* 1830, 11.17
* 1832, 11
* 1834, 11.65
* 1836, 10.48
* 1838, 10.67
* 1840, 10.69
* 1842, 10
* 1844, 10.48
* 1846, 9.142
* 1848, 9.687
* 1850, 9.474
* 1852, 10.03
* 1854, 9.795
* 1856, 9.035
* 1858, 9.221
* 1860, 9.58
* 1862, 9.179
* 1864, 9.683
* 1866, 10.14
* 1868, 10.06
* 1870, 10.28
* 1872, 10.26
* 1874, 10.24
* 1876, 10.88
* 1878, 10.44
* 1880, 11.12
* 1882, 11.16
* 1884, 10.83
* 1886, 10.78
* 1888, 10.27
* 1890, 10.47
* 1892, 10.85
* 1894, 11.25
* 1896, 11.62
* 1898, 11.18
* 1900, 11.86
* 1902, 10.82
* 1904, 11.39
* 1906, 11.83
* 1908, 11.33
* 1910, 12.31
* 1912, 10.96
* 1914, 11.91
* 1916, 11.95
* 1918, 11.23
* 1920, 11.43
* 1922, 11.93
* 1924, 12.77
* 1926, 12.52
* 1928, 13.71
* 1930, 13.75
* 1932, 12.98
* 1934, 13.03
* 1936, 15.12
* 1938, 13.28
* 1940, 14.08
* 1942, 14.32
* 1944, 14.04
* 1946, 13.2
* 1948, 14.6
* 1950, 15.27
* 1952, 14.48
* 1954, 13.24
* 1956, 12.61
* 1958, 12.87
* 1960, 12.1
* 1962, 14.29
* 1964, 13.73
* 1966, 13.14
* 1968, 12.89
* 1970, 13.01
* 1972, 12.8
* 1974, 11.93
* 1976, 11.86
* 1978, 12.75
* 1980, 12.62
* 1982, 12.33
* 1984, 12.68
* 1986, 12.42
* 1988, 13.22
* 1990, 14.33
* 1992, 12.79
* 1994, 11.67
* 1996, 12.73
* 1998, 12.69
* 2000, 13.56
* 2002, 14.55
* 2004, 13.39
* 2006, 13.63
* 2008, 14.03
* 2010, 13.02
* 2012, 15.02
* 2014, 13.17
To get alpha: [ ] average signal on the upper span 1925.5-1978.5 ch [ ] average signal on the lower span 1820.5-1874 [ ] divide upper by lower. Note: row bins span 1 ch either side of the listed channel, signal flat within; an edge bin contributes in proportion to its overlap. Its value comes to 1.3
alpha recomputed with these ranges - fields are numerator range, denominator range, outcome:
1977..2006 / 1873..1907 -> 1.18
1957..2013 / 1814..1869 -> 1.23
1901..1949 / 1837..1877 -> 1.28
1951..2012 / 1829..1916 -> 1.23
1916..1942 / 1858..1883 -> 1.27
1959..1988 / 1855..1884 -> 1.26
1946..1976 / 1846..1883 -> 1.33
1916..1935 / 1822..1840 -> 1.12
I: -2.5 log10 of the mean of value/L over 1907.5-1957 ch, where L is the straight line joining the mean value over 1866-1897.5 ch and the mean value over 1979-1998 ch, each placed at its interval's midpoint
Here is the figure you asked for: -0.121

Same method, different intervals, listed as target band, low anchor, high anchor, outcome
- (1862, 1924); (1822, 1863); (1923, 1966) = 0.09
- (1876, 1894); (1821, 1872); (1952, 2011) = 0.03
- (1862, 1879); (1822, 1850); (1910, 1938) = 0.13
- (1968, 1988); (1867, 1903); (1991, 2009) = 0.02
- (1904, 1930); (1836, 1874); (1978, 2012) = -0.07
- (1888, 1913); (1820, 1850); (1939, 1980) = 0.08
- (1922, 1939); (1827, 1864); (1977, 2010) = -0.13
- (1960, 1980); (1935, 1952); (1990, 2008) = 0.07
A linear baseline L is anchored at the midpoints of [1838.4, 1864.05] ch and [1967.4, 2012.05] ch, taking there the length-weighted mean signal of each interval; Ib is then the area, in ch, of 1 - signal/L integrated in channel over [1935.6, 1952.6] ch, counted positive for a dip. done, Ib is -3.3 ch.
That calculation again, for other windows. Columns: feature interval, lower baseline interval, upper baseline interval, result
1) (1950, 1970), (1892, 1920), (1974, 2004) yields -1.57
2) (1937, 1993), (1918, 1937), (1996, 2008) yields -0.07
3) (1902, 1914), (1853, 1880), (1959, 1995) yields -0.55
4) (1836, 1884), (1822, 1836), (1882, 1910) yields 5.18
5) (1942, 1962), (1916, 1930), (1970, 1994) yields -1.86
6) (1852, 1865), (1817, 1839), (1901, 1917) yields 2.36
